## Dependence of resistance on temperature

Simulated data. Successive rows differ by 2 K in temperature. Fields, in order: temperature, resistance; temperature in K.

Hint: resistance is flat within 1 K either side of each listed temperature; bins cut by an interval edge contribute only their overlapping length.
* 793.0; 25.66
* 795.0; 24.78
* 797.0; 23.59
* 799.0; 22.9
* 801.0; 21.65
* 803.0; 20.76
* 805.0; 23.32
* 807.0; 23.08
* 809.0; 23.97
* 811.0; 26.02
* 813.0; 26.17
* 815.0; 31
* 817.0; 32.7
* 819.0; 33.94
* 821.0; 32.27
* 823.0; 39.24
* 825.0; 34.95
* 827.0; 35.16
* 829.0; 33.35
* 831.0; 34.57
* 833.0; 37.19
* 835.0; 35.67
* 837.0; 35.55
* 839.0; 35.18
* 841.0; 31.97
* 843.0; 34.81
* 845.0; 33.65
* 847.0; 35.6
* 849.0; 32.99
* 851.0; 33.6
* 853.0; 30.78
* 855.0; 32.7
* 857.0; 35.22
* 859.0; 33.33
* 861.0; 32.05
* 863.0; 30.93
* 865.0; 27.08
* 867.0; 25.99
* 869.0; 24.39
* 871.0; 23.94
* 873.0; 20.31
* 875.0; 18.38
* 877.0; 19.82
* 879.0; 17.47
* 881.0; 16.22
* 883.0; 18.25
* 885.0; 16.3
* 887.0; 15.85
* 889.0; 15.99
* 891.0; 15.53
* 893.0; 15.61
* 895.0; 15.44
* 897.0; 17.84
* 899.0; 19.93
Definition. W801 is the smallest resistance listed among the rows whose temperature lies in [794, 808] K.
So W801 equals 20.76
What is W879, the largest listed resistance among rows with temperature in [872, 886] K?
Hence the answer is 20.31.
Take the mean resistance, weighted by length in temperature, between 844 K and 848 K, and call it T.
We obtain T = 34.6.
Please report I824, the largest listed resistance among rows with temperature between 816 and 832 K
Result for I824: 39.24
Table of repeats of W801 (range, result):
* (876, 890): 15.85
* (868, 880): 17.47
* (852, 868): 25.99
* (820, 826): 32.27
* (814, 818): 31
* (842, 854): 30.78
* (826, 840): 33.35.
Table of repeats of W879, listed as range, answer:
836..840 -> 35.55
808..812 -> 26.02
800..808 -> 23.32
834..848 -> 35.67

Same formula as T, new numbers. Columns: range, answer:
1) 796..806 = 22.4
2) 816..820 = 33.3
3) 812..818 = 30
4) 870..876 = 20.9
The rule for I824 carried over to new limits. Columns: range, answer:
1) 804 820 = 33.94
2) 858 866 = 33.33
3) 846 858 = 35.6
